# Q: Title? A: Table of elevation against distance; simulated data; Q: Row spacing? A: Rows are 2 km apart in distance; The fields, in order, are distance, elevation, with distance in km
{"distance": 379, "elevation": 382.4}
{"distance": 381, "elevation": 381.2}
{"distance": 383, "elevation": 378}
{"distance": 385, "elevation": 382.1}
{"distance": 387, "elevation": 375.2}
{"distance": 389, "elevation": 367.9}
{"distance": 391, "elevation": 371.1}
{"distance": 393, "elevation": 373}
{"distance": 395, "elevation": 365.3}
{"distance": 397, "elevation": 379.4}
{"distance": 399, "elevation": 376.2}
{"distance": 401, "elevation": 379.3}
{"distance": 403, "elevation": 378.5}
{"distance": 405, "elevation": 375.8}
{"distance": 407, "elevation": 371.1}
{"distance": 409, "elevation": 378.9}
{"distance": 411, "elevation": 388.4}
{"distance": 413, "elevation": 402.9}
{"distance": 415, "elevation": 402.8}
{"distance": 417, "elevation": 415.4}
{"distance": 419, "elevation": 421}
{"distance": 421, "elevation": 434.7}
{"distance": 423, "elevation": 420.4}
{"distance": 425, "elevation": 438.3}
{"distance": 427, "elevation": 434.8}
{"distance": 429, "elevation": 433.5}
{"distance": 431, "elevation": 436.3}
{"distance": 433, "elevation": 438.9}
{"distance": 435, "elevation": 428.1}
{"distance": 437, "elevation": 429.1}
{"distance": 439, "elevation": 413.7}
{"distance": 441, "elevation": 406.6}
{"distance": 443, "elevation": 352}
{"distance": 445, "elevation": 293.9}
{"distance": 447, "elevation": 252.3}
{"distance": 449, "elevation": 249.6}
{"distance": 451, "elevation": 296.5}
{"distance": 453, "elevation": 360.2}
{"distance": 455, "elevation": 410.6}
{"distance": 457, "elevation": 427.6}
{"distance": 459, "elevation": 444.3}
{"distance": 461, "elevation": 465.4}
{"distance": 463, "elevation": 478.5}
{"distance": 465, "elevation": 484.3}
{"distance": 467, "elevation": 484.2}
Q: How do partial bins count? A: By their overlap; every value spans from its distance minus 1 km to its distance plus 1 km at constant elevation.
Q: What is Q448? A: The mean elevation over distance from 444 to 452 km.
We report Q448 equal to 273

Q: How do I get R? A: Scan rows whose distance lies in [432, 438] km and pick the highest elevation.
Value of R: 438.9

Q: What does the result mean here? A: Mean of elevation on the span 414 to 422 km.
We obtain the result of 418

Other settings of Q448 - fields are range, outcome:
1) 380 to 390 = 377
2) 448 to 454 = 302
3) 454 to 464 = 445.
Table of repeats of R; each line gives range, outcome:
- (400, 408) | 379.3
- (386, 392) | 375.2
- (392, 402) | 379.4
